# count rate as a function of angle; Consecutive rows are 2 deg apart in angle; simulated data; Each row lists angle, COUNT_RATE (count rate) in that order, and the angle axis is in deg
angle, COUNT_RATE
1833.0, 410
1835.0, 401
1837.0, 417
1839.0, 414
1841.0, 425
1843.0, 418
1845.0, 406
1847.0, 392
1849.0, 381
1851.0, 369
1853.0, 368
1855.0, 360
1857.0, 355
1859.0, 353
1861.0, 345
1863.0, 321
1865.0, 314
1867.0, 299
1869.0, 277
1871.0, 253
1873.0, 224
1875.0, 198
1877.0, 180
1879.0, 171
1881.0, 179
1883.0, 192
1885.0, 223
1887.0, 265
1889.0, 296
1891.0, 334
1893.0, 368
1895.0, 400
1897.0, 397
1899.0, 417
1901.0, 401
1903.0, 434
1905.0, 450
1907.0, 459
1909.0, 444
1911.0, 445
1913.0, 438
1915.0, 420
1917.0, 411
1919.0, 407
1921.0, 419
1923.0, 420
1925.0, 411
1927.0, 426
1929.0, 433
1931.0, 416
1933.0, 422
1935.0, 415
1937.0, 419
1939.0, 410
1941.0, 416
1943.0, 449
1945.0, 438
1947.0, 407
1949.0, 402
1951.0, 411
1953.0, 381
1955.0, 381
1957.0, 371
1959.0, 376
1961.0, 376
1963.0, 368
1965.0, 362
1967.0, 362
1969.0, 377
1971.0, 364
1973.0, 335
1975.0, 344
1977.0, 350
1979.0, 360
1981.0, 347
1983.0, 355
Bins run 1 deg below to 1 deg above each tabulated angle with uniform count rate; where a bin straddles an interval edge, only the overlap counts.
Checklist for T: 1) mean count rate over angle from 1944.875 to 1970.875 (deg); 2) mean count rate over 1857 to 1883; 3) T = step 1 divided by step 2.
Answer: 1.5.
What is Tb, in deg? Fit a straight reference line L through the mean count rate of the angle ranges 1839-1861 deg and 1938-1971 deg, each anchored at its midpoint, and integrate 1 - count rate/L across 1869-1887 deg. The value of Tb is 8.2 deg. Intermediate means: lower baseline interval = 382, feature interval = 210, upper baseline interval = 392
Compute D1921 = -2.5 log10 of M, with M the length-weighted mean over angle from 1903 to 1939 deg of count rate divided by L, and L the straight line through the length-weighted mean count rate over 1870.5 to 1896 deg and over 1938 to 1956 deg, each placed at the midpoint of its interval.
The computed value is -0.23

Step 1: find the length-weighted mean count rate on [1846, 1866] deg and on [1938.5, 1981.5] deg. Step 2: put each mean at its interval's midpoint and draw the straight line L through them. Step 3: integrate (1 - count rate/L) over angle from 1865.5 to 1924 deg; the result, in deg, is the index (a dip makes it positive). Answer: 4.44 deg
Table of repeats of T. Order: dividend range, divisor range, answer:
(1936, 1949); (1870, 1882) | 2.10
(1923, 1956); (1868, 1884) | 1.98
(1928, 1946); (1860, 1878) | 1.58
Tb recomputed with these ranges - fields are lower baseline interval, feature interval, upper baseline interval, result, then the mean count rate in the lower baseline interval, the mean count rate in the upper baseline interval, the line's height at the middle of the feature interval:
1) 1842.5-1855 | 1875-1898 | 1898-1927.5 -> 7.9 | 386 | 427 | 410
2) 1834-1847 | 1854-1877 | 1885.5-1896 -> 4.8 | 412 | 327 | 370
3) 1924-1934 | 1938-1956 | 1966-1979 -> -0.7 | 422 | 356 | 394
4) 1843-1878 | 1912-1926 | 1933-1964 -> -1.6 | 320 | 402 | 375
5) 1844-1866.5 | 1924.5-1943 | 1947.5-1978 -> -2.6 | 359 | 371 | 368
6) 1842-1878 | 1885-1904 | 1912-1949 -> 0.6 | 323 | 420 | 371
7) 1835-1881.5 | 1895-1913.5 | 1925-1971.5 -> -3.4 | 326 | 400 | 364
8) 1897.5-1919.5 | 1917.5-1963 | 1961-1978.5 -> -1.8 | 429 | 359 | 393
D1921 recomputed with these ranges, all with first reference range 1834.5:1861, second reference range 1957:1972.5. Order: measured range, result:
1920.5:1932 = -0.127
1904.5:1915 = -0.178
